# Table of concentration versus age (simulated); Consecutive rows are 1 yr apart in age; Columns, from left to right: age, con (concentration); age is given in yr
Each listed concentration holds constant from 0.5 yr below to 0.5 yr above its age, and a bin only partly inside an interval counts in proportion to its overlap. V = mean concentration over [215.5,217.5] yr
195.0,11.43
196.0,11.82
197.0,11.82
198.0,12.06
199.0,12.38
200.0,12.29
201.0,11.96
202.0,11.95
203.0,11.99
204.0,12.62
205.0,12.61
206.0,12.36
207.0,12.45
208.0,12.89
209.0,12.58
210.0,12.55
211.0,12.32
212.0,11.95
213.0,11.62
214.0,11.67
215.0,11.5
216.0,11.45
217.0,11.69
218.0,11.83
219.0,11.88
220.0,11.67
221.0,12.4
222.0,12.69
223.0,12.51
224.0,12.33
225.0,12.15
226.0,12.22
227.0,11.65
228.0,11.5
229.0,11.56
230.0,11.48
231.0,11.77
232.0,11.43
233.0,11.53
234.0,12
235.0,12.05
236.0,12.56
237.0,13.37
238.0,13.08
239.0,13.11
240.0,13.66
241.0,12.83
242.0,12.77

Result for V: 11.6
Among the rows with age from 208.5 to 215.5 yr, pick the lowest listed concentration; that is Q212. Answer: 11.5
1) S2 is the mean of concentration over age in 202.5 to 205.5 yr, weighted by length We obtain 12.4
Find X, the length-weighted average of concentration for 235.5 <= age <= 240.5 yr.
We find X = 13.2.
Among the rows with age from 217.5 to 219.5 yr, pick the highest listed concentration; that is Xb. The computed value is 11.88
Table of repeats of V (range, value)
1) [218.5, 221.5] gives 12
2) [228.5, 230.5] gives 11.5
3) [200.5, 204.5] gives 12.1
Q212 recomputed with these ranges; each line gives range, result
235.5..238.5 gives 12.56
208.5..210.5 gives 12.55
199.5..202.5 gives 11.95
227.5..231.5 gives 11.48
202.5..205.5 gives 11.99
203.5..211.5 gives 12.32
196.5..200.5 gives 11.82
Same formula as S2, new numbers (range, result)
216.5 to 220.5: 11.8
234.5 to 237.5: 12.7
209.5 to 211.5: 12.4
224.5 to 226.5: 12.2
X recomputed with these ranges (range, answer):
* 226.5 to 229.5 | 11.6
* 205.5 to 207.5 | 12.4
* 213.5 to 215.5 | 11.6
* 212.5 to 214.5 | 11.6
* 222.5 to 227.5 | 12.2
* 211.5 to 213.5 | 11.8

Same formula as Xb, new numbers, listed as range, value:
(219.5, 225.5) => 12.69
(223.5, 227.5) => 12.33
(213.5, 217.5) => 11.69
